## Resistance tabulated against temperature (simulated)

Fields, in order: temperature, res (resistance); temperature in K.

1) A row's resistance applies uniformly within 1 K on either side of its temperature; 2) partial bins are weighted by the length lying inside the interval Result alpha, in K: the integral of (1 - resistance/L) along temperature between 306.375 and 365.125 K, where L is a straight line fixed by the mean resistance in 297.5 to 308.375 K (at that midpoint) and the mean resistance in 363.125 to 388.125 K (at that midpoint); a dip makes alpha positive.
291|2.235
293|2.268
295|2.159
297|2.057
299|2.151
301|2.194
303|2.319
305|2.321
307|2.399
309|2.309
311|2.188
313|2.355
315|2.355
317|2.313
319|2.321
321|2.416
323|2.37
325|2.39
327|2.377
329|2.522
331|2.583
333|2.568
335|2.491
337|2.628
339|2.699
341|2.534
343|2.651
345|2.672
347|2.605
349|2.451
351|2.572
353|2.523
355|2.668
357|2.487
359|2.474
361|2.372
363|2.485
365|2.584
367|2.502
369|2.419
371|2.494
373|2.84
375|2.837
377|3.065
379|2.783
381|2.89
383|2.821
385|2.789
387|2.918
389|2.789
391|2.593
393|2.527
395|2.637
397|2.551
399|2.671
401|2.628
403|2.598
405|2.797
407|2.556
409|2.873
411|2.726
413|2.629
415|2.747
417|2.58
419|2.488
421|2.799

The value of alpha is 0.0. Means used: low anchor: 2.27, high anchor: 2.74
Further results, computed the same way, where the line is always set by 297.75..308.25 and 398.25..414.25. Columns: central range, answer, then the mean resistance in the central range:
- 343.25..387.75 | -2.16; 2.65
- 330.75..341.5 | -0.81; 2.59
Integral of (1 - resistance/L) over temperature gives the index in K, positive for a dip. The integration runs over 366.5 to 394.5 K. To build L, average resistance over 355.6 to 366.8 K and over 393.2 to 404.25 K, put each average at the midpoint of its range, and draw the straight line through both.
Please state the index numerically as -2.0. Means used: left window 2.49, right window 2.61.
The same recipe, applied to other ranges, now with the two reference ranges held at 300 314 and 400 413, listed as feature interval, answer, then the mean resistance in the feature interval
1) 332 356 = -1.4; 2.59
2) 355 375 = -0.1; 2.54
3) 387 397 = -0.1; 2.66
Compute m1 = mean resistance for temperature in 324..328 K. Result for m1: 2.38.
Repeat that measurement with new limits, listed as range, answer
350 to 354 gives 2.55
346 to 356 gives 2.56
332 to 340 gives 2.6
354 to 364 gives 2.5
